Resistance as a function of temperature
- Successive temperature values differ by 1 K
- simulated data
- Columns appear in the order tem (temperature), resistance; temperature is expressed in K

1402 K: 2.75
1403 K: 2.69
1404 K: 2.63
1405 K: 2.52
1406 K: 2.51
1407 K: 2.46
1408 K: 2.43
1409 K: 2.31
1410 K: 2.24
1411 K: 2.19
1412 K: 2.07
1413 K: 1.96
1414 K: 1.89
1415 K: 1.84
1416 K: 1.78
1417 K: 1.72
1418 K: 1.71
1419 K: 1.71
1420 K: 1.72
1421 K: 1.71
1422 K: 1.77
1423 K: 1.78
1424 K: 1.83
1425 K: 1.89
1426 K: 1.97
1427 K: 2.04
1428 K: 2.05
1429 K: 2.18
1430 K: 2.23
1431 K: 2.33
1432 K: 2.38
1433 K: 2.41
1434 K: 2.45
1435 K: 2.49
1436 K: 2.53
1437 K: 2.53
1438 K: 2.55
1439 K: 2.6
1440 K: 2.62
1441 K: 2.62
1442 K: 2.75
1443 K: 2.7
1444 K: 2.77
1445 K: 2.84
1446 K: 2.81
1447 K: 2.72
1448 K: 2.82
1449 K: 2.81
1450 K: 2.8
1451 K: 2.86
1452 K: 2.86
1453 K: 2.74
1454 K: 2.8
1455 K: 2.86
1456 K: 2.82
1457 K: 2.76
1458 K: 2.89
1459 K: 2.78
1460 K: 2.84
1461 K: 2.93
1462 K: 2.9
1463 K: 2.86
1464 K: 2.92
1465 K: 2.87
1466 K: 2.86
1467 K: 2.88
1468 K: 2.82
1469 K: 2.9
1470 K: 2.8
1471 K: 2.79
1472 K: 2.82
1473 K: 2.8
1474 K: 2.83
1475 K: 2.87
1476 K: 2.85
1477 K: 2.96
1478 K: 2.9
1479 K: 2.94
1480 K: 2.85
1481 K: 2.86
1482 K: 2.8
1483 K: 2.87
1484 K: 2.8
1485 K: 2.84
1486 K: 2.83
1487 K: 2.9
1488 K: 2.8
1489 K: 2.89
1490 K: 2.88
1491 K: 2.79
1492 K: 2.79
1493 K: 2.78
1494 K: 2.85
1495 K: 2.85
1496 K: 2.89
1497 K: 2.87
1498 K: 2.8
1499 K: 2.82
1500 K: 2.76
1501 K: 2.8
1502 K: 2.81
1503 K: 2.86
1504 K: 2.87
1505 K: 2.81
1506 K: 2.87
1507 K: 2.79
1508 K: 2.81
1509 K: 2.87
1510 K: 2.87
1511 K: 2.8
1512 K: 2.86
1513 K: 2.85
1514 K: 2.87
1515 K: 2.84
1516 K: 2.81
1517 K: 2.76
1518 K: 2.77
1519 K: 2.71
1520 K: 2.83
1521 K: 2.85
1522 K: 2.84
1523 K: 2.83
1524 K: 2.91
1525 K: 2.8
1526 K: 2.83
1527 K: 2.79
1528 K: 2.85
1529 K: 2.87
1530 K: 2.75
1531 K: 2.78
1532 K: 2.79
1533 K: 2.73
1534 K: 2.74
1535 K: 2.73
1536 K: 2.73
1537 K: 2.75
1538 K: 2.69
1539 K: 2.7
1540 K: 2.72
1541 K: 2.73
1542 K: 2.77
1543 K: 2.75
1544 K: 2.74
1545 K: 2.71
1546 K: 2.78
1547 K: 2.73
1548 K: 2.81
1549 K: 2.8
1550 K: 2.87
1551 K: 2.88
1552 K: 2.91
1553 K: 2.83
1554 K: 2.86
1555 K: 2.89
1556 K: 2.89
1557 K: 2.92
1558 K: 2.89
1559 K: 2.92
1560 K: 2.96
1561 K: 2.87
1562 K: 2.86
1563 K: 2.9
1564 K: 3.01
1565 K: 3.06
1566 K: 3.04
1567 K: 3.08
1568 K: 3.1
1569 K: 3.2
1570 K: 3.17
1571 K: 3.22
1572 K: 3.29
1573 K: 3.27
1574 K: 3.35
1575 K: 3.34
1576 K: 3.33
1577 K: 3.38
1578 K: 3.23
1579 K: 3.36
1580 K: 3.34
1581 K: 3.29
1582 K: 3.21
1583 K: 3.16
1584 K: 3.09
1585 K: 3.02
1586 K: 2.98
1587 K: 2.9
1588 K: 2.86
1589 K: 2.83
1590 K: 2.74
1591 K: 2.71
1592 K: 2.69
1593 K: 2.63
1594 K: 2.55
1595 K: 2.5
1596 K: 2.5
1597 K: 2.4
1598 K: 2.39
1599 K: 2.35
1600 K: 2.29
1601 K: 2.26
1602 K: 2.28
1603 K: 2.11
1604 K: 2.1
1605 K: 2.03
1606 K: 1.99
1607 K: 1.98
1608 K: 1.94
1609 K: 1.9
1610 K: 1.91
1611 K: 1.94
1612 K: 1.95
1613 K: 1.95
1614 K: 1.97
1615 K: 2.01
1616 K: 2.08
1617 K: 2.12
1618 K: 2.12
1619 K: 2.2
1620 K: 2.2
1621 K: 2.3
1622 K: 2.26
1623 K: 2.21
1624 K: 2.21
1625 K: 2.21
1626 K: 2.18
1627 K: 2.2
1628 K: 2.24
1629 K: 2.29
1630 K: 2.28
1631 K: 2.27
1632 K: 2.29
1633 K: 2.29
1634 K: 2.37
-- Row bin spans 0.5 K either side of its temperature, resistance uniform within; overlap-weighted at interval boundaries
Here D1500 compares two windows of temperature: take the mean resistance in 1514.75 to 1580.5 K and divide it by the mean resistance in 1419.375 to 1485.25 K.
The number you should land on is 1.11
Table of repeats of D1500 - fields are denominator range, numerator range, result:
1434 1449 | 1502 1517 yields 1.06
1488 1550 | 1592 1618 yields 0.78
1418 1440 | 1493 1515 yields 1.32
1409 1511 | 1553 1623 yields 1.02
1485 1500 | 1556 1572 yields 1.06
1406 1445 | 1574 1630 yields 1.13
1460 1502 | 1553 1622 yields 0.94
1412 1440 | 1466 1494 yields 1.36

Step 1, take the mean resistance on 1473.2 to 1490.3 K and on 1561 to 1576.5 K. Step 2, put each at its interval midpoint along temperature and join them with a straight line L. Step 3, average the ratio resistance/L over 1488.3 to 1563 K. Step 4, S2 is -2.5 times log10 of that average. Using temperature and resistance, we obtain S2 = 0.07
